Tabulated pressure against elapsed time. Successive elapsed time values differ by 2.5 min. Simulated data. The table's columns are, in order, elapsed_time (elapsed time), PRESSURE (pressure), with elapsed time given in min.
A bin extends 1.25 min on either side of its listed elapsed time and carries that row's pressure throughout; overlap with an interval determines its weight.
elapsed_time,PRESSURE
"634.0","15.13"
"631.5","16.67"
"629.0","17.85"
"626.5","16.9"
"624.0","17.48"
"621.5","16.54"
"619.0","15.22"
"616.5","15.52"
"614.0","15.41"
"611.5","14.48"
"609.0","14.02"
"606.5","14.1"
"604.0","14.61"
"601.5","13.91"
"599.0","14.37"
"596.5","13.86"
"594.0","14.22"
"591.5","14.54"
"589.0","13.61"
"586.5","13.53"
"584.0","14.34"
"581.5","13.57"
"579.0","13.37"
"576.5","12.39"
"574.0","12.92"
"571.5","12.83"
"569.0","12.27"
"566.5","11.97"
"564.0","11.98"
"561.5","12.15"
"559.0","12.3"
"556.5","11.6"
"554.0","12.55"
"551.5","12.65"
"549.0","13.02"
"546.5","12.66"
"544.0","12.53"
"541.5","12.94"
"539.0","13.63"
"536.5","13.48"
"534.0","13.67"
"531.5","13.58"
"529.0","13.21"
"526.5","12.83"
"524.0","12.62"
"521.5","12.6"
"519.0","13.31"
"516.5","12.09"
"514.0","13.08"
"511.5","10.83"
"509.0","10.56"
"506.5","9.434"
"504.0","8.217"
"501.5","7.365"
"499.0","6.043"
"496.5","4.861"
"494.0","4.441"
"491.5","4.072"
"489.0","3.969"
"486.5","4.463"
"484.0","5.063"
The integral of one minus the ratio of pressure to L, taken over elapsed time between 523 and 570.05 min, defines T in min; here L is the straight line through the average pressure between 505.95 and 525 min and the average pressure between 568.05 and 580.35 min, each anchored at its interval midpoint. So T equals -1.4 min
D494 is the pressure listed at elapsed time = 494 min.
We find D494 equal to 4.441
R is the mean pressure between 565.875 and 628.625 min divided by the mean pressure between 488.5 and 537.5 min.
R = 1.42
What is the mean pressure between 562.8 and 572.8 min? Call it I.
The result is 12.3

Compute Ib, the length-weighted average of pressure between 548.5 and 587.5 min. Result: 12.7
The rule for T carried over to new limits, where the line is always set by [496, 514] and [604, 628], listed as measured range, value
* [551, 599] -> -0.21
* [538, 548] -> -1.75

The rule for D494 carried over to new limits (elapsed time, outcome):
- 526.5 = 12.83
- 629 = 17.85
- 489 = 3.969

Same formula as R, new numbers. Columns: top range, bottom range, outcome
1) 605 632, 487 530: 1.70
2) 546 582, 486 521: 1.52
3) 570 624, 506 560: 1.13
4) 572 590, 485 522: 1.62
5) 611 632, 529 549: 1.23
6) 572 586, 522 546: 1.01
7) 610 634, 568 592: 1.21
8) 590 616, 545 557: 1.15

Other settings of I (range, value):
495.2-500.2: 5.44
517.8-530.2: 12.9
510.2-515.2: 11.9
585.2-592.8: 13.9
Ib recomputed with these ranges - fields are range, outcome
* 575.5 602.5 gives 13.8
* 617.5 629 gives 16.7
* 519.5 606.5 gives 13.1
